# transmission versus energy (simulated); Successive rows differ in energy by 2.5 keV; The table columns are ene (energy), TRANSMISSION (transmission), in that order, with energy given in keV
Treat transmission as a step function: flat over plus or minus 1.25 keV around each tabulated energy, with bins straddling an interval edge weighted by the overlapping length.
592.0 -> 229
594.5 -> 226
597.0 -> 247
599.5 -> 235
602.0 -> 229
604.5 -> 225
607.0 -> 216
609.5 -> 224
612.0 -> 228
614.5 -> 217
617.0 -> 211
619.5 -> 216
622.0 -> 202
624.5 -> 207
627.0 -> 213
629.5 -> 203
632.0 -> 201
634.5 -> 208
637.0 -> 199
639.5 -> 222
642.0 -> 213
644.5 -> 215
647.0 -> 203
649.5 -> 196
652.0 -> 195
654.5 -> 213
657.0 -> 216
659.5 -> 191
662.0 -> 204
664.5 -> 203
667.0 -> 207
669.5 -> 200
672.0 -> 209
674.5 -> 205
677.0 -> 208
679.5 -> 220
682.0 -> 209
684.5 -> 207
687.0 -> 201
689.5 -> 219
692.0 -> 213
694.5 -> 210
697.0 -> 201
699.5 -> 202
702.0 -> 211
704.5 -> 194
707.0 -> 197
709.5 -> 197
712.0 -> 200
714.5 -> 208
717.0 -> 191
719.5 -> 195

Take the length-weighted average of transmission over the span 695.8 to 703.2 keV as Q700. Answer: 205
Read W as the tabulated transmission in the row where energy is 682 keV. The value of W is 209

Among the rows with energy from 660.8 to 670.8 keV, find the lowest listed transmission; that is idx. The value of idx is 200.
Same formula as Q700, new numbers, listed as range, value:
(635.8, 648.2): 210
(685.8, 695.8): 211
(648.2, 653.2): 196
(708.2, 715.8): 202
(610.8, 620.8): 218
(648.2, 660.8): 202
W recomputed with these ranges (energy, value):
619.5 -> 216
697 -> 201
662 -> 204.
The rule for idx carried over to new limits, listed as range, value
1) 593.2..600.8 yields 226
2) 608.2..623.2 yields 202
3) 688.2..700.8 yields 201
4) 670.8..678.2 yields 205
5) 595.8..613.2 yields 216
